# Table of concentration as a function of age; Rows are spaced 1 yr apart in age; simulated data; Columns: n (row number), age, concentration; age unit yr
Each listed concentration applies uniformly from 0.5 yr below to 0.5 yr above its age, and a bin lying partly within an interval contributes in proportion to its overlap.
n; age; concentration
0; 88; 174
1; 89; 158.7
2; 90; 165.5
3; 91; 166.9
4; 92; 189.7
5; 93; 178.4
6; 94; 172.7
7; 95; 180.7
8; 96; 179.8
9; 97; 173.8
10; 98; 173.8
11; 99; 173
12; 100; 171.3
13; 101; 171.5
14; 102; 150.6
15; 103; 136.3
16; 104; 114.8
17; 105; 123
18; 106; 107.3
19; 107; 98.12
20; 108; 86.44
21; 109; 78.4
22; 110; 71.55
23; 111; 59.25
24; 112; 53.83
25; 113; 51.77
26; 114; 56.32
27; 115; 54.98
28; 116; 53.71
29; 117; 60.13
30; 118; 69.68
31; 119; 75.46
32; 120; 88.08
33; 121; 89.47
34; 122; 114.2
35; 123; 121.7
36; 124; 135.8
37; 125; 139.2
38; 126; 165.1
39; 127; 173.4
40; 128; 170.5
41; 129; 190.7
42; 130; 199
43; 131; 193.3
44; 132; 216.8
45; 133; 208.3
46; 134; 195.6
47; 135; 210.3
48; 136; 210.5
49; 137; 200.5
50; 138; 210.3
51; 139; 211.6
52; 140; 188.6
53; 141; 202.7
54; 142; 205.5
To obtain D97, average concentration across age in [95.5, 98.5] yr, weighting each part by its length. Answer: 176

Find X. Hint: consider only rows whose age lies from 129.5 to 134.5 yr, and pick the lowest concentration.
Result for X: 193.3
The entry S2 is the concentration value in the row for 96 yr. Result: 179.8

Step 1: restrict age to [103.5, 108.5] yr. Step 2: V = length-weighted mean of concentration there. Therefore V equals 106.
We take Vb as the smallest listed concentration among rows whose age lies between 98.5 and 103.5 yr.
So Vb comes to 136.3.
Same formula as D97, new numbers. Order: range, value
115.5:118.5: 61.2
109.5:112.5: 61.5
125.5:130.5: 180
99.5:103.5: 157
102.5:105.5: 125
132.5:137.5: 205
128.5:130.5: 195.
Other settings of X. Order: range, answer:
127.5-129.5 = 170.5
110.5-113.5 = 51.77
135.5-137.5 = 200.5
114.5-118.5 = 53.71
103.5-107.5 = 98.12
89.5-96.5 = 165.5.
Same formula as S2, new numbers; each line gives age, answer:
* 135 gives 210.3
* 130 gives 199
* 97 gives 173.8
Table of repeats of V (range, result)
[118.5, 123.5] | 97.8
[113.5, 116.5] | 55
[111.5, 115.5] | 54.2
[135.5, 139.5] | 208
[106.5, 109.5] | 87.7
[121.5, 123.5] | 118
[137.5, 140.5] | 204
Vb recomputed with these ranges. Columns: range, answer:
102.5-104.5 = 114.8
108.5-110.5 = 71.55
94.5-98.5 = 173.8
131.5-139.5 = 195.6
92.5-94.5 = 172.7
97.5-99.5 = 173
